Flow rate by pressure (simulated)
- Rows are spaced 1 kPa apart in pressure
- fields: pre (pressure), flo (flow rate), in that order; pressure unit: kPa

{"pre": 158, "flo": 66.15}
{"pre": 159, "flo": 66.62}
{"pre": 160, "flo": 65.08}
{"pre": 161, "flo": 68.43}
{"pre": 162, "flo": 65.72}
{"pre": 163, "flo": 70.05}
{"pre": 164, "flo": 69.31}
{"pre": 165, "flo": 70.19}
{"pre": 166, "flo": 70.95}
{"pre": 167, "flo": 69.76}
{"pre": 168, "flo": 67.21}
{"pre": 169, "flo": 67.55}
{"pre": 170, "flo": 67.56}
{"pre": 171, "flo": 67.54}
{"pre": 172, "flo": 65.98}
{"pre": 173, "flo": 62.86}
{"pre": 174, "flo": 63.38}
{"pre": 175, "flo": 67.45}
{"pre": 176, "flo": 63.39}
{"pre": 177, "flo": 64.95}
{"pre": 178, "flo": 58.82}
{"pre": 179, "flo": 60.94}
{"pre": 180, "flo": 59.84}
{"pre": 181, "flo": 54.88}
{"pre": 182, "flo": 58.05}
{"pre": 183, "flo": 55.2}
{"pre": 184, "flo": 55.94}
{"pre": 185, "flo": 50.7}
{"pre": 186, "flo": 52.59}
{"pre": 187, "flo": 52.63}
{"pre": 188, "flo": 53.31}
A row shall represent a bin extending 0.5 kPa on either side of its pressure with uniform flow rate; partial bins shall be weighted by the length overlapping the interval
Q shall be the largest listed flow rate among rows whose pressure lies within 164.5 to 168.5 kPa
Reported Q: 70.95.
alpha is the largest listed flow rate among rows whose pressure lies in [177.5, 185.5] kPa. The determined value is 60.94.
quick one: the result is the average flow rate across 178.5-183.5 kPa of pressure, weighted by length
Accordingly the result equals 57.8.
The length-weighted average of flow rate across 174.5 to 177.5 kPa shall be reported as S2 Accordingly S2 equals 65.3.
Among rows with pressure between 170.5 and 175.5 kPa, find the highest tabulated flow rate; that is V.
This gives 67.54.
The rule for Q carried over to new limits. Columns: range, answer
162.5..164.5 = 70.05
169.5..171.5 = 67.56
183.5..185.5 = 55.94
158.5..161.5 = 68.43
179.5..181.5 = 59.84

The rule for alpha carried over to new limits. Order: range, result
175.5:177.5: 64.95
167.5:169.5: 67.55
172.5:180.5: 67.45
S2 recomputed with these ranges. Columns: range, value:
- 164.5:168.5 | 69.5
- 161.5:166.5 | 69.2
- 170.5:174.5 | 64.9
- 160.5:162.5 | 67.1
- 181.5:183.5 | 56.6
